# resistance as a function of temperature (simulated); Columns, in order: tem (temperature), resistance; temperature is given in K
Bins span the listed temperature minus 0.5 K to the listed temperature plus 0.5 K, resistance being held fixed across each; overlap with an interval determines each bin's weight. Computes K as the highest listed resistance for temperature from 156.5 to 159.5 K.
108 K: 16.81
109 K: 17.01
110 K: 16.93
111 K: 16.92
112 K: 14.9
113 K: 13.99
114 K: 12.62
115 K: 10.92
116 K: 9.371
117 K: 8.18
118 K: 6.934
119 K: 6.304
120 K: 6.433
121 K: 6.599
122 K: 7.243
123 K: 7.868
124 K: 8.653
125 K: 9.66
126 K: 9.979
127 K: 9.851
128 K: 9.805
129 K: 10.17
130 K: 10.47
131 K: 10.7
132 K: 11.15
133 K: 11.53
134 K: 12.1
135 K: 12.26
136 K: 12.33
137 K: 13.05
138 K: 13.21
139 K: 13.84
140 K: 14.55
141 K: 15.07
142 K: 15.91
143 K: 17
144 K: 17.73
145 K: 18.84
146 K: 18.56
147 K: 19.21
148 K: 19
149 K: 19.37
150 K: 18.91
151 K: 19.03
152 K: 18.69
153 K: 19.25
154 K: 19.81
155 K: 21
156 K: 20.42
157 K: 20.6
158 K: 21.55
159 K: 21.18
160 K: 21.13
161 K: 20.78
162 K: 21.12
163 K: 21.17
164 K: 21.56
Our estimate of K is 21.55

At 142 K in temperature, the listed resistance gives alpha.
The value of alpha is 15.91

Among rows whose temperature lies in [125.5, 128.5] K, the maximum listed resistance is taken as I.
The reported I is 9.979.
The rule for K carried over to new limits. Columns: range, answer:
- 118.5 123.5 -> 7.868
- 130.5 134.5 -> 12.1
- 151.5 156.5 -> 21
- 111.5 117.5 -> 14.9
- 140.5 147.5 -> 19.21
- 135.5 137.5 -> 13.05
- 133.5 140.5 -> 14.55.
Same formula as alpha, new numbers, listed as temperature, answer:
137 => 13.05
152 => 18.69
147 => 19.21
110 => 16.93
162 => 21.12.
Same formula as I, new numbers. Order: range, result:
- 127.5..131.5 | 10.7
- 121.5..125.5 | 9.66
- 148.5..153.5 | 19.37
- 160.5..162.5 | 21.12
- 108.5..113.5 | 17.01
